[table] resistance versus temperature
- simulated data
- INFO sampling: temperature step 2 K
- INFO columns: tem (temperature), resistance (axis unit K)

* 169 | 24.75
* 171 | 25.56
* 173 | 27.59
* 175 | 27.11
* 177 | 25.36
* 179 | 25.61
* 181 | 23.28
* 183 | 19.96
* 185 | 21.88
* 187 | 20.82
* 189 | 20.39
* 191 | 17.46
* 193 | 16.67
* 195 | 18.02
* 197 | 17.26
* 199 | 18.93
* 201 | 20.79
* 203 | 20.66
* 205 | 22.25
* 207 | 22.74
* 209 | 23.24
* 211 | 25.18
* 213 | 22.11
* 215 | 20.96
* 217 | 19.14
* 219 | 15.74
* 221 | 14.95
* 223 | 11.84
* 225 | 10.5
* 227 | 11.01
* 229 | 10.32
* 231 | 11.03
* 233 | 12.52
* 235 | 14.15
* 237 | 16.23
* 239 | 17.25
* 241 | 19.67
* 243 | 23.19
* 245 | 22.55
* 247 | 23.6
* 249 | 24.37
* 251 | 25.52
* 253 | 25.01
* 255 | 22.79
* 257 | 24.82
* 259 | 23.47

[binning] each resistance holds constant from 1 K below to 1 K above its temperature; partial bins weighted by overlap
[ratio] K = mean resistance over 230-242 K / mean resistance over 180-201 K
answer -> 0.78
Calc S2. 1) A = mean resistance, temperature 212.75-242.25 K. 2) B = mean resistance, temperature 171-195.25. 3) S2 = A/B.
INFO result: 0.7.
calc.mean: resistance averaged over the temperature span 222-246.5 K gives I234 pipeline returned 15.2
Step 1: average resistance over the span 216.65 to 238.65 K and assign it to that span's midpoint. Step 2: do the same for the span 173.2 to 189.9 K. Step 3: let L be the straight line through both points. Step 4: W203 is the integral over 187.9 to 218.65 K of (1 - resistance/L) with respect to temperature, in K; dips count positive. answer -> -3.35 K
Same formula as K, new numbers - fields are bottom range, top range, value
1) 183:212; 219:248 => 0.77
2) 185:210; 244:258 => 1.20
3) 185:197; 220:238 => 0.66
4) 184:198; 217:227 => 0.72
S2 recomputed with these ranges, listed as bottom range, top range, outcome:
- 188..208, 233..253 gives 1.05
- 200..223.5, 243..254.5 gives 1.19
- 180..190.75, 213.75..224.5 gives 0.78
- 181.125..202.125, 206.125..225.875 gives 0.96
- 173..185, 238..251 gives 0.91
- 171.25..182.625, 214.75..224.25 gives 0.63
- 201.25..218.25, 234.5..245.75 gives 0.87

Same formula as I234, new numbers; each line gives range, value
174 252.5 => 19.4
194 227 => 18.8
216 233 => 13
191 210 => 19.9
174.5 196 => 21.4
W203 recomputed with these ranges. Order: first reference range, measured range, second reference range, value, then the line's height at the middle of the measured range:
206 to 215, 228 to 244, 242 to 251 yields 5.4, 23.5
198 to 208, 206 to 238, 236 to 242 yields 5.1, 19.3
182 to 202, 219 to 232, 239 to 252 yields 5.7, 21.4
